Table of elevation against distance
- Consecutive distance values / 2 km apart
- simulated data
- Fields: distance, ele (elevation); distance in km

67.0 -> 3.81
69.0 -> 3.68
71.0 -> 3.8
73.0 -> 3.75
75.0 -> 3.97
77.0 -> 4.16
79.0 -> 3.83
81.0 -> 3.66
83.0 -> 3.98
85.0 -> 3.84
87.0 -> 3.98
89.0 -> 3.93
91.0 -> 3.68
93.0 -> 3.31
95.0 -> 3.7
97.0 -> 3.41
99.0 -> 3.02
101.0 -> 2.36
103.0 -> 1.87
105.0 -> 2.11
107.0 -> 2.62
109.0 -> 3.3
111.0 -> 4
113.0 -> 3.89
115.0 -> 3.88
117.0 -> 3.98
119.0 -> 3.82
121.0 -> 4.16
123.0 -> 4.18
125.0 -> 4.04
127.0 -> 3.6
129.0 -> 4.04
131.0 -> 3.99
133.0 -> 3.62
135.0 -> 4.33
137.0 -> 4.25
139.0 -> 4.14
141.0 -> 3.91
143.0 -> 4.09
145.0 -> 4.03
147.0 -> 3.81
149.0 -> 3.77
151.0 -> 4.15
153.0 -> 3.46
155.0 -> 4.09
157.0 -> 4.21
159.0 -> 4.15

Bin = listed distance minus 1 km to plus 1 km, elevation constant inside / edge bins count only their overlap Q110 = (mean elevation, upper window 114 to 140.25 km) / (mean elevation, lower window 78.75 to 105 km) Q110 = 1.2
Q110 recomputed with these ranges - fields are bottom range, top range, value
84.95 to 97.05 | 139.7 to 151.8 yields 1.07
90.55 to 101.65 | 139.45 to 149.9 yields 1.21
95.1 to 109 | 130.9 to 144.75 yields 1.50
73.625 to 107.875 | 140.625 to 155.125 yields 1.15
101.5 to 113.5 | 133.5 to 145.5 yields 1.42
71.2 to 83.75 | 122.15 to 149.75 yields 1.03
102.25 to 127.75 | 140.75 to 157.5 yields 1.12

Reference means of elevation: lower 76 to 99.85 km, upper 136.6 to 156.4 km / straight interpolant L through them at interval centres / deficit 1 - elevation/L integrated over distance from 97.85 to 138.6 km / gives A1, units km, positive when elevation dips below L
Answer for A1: 3.1 km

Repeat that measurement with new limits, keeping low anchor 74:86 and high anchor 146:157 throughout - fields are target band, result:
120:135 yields -0.3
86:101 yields 1.6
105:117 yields 1.4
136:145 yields -0.5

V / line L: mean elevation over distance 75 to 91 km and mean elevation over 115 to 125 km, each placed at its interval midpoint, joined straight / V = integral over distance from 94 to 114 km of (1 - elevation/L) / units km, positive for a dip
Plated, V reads 4.7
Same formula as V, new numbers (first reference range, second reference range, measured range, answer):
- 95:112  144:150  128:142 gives -1.72 km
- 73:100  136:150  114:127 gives -0.29 km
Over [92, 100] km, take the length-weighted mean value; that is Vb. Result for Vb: 3.36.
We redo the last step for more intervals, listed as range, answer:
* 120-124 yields 4.17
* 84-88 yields 3.91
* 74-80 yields 3.99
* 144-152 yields 3.94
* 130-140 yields 4.07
